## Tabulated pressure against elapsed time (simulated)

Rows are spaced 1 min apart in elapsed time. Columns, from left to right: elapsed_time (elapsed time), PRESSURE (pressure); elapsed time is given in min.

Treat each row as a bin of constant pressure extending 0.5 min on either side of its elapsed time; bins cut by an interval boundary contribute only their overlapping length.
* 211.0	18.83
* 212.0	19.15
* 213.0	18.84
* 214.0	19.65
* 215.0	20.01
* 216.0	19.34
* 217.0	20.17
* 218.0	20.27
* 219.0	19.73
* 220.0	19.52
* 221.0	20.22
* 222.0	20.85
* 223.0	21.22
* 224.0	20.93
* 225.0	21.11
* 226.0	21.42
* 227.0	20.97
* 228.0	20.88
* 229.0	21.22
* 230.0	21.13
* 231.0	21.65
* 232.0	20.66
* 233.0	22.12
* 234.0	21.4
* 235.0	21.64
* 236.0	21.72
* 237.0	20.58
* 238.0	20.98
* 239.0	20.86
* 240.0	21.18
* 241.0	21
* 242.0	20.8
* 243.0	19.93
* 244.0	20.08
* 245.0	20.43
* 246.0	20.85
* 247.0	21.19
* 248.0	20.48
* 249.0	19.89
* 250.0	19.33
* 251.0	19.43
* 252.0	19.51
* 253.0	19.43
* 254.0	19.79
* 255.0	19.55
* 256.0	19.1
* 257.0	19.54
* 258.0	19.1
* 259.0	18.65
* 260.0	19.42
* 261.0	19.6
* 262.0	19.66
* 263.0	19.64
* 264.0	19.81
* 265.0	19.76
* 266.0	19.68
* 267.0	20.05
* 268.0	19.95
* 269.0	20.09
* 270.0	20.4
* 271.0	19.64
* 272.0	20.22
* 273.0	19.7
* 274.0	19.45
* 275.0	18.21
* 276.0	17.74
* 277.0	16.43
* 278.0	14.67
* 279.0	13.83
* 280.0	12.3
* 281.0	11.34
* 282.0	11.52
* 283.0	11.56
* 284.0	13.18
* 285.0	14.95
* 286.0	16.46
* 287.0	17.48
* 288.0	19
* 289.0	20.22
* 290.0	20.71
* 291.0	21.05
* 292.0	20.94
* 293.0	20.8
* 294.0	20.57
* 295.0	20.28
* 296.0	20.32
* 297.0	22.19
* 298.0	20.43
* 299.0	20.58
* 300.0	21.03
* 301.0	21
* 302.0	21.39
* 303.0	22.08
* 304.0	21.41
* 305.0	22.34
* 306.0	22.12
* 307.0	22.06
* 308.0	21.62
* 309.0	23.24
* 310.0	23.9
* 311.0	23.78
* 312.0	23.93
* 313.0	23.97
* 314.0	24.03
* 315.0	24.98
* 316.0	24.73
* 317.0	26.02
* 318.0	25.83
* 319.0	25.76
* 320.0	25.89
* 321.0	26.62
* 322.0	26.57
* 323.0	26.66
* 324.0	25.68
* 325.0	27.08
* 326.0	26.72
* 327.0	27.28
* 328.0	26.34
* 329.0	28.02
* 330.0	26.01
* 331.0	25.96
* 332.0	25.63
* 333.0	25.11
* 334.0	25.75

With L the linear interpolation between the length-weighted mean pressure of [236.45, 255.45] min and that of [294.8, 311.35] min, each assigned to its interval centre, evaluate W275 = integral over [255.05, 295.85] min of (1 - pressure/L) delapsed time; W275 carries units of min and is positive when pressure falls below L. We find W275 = 5.5 min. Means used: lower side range 20.3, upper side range 21.8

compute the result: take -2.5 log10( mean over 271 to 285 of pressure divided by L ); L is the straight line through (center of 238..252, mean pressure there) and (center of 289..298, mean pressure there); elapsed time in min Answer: 0.310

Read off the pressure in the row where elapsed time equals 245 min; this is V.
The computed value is 20.43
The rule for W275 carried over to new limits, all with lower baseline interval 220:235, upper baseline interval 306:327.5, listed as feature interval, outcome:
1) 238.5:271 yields 3.4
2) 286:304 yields 2.7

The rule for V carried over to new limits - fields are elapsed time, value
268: 19.95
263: 19.64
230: 21.13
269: 20.09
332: 25.63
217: 20.17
